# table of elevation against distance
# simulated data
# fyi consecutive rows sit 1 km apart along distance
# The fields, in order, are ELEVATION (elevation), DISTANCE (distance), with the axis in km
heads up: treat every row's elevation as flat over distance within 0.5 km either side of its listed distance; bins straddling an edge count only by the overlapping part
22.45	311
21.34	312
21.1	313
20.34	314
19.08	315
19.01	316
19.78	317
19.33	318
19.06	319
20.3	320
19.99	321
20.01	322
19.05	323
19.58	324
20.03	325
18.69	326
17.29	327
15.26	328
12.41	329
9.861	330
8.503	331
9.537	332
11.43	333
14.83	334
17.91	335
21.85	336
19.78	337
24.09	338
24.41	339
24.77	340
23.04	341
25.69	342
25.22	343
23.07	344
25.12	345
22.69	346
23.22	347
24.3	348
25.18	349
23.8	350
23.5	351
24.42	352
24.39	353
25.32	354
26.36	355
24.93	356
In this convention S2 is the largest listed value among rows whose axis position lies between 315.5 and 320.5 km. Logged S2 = 20.3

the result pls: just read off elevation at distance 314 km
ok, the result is 20.34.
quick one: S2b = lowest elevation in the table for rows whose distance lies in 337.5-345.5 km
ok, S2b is 23.04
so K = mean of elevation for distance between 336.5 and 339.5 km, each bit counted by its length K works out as 22.8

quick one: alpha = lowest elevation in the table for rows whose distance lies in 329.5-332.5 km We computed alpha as 8.503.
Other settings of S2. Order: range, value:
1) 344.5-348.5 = 25.12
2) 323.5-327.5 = 20.03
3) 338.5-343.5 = 25.69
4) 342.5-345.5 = 25.22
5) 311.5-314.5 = 21.34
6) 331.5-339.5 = 24.41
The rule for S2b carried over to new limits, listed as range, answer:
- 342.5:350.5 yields 22.69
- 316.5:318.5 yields 19.33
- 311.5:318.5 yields 19.01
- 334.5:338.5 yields 17.91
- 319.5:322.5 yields 19.99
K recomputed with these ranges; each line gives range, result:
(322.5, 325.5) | 19.6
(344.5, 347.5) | 23.7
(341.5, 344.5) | 24.7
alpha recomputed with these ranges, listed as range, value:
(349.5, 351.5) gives 23.5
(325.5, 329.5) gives 12.41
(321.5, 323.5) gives 19.05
